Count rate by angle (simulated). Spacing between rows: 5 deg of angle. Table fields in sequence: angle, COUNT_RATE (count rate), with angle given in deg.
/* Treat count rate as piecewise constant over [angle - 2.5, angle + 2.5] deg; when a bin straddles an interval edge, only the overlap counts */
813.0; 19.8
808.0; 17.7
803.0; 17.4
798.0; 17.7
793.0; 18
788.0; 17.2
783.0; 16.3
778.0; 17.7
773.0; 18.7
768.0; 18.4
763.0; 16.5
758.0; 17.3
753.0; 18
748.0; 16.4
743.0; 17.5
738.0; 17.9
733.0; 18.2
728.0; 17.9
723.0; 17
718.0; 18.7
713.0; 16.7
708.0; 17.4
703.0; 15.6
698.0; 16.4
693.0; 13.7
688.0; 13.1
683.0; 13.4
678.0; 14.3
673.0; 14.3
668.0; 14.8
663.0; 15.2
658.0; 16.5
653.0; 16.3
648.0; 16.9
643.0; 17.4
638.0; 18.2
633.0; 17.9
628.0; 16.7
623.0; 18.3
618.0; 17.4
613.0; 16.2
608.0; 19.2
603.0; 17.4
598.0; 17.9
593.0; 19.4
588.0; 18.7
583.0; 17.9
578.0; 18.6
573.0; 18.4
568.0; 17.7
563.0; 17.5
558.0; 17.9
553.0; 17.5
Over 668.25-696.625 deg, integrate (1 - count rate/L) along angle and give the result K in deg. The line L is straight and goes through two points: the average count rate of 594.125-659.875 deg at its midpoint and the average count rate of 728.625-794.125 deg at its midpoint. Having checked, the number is 5.8 deg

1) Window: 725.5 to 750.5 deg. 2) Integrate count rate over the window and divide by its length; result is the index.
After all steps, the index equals 17.6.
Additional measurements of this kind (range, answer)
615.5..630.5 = 17.5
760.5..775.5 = 17.9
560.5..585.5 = 18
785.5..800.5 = 17.6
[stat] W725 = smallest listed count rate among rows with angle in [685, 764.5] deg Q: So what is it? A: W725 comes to 13.1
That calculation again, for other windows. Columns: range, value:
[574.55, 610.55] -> 17.4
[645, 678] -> 14.3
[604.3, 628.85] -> 16.2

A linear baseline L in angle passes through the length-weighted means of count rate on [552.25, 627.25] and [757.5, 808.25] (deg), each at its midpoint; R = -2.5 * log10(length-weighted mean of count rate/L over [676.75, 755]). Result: 0.081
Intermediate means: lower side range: 18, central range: 16.4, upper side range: 17.5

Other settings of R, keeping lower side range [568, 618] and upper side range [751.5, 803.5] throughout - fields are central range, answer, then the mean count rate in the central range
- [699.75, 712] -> 0.08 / 16.5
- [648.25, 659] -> 0.09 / 16.5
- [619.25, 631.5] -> 0.03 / 17.5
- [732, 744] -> -0.01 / 17.9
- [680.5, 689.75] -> 0.32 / 13.3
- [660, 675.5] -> 0.20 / 14.8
